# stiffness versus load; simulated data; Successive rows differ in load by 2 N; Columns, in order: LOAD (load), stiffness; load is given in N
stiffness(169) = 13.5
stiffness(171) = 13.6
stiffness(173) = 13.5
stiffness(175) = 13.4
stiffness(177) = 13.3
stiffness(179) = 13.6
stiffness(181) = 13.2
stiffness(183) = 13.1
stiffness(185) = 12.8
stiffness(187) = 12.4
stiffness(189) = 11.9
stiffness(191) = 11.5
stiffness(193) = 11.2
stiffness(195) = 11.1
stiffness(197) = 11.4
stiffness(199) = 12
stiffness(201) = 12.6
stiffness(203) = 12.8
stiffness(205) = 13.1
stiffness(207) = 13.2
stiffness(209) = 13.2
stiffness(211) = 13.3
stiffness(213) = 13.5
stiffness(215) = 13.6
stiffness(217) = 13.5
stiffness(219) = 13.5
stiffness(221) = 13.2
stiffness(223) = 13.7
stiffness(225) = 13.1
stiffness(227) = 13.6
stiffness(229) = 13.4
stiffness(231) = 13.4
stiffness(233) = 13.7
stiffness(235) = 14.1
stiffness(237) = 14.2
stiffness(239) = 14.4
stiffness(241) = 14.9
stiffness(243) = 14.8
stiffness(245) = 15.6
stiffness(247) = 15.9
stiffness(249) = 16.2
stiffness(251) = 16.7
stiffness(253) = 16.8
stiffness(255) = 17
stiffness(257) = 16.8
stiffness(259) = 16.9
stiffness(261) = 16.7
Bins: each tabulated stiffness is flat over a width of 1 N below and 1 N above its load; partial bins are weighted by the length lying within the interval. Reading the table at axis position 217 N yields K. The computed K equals 13.5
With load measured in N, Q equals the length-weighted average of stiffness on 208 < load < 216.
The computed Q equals 13.4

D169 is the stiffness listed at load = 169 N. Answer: 13.5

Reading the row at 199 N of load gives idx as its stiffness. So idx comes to 12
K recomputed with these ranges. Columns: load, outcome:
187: 12.4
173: 13.5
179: 13.6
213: 13.5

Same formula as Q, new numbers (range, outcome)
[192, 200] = 11.4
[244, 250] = 15.9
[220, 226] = 13.3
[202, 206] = 12.9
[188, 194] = 11.5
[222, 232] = 13.4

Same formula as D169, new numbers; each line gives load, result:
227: 13.6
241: 14.9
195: 11.1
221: 13.2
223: 13.7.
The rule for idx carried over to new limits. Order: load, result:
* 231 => 13.4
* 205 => 13.1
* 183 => 13.1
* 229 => 13.4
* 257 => 16.8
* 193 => 11.2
